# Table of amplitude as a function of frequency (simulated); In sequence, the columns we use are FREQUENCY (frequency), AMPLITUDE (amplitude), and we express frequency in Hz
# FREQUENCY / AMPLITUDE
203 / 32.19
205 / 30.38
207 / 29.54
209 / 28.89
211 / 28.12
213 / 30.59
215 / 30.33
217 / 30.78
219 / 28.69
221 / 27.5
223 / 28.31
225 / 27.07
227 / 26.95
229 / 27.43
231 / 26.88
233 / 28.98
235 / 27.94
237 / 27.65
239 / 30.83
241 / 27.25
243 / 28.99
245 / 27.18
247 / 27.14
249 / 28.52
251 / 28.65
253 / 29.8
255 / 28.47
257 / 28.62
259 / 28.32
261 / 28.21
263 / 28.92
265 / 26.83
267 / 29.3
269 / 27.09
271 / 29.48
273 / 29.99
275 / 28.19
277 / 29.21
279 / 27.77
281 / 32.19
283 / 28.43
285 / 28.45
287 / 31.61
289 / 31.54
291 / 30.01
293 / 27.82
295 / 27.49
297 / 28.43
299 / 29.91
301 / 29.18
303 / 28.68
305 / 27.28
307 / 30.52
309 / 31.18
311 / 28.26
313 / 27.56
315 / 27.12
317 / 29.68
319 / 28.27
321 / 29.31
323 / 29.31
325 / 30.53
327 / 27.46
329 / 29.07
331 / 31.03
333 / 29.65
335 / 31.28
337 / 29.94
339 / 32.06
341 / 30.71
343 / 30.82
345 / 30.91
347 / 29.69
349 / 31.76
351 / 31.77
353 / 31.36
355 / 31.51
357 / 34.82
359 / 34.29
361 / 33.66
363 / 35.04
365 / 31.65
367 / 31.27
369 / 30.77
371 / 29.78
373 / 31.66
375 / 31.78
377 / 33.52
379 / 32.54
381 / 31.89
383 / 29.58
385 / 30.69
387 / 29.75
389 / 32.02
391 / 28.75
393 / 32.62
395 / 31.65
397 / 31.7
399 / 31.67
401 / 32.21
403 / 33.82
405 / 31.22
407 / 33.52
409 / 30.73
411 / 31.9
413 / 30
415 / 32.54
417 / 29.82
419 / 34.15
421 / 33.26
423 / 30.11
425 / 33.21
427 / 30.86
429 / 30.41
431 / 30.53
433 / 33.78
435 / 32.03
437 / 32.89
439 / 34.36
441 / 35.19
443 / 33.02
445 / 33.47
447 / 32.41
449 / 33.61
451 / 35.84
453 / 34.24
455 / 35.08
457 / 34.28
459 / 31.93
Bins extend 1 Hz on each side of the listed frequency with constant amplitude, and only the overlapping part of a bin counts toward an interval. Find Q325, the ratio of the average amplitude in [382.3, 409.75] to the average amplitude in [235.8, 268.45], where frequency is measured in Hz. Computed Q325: 1.11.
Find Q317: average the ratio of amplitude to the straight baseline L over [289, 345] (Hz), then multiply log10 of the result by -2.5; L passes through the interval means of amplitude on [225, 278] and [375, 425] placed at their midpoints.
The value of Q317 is 0.01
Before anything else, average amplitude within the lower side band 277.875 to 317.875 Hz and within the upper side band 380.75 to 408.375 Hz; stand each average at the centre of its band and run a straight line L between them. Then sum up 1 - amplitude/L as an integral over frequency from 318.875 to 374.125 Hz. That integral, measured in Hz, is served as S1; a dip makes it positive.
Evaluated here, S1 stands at -1.4 Hz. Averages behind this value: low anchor 29.2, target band 31.1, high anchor 31.5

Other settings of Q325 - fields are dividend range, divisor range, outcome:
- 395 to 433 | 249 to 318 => 1.10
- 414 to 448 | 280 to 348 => 1.10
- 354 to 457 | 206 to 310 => 1.12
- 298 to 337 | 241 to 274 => 1.03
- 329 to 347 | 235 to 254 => 1.08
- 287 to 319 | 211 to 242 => 1.02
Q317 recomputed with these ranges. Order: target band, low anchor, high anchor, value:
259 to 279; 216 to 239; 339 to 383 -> 0.03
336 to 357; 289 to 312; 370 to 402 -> -0.03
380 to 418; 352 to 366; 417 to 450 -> 0.05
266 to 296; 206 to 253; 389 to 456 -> 0.01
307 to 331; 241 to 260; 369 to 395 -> 0.03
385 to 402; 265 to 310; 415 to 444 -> 0.01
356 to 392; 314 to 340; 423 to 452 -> -0.03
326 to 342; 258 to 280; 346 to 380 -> 0.03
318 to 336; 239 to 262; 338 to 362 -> 0.06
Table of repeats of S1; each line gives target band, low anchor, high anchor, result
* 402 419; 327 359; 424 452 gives 0.31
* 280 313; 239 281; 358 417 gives 0.09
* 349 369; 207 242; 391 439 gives -1.13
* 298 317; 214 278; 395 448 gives 0.55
